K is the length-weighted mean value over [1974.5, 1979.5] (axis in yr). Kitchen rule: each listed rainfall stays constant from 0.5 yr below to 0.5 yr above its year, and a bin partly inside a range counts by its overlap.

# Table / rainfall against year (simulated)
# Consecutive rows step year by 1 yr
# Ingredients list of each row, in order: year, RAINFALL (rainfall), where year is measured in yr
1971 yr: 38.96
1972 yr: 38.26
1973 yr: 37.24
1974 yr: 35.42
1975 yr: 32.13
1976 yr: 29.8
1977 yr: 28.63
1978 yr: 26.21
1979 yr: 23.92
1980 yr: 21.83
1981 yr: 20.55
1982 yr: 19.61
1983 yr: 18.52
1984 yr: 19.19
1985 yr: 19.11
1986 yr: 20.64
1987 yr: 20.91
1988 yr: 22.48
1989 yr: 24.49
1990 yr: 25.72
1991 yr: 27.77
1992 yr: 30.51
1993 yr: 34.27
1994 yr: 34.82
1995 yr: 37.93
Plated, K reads 28.1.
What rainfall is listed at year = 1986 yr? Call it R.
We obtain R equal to 20.64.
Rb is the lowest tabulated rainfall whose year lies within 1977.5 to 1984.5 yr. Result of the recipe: 18.52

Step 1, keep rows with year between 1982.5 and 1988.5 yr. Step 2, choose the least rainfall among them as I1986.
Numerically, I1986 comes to 18.52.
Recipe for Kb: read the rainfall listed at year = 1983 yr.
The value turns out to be 18.52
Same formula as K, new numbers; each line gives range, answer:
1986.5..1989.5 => 22.6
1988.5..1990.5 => 25.1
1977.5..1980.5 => 24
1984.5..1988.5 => 20.8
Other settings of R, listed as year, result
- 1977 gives 28.63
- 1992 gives 30.51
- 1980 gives 21.83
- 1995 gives 37.93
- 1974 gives 35.42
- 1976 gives 29.8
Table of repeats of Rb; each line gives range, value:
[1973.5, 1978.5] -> 26.21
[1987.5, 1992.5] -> 22.48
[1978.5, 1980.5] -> 21.83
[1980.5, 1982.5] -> 19.61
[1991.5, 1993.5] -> 30.51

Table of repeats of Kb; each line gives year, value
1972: 38.26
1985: 19.11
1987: 20.91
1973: 37.24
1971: 38.96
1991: 27.77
